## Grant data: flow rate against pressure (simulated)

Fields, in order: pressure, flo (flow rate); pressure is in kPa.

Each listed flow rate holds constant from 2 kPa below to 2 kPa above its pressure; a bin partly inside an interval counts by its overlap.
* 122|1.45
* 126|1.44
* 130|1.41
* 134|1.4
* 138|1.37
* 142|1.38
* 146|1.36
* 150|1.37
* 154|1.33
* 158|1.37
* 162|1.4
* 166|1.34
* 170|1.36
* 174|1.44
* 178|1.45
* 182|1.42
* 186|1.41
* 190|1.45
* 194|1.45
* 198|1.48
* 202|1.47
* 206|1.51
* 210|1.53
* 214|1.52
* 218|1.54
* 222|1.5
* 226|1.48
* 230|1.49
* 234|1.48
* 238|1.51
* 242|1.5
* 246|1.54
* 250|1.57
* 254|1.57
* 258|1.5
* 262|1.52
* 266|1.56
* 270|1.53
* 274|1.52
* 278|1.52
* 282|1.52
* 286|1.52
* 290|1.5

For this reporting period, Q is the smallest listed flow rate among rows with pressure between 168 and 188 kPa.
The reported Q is 1.36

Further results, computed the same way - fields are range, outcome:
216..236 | 1.48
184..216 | 1.41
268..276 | 1.52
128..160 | 1.33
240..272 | 1.5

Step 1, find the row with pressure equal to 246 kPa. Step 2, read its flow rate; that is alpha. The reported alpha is 1.54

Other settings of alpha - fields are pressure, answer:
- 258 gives 1.5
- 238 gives 1.51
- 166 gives 1.34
